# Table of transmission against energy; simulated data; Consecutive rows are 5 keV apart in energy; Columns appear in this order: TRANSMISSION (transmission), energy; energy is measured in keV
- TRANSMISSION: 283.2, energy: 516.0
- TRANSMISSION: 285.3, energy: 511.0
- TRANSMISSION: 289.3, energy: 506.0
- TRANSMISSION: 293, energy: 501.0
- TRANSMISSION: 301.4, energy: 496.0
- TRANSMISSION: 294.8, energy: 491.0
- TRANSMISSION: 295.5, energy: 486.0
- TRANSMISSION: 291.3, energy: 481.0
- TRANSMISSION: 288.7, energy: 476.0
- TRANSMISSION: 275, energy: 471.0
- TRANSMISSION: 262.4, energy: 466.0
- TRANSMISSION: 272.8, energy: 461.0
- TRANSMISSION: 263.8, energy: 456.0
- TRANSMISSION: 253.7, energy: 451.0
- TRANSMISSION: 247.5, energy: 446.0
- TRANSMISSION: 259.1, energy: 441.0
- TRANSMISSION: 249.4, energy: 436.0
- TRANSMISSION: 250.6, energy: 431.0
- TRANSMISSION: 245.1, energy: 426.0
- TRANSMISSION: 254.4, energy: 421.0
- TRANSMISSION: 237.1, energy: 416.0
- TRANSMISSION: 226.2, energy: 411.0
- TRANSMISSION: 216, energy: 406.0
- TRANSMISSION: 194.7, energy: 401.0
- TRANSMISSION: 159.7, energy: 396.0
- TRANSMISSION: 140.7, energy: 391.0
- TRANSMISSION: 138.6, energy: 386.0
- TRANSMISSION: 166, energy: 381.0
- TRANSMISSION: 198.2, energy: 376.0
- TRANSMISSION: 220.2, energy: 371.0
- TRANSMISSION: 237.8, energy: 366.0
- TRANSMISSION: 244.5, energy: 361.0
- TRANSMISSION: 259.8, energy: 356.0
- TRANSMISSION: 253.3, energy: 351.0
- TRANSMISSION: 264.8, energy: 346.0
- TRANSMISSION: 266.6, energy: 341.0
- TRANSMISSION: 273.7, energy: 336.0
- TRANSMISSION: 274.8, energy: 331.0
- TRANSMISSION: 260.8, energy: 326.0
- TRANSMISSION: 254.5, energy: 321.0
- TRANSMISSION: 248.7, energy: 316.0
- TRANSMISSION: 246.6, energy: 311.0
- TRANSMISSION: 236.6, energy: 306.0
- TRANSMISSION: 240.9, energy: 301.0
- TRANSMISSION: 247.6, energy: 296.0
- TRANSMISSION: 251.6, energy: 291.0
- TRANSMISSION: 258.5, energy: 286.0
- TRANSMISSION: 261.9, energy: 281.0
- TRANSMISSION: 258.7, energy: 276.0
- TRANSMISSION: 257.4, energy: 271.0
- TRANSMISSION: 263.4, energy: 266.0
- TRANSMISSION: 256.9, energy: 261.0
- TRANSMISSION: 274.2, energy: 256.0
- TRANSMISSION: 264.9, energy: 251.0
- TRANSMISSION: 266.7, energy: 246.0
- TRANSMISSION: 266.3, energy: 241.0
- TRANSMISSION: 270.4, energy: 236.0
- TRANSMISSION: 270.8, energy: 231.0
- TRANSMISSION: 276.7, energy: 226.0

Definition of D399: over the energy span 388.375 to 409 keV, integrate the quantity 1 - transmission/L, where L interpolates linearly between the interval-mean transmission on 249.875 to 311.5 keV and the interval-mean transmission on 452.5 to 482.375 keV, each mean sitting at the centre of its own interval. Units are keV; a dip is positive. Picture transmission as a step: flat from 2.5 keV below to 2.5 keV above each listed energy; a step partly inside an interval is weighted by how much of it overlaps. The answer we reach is 6.84 keV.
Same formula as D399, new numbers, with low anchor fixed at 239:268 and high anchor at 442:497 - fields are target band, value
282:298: 0.8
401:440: 5.1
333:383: 5.7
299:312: 1.3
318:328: 0.4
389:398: 4.0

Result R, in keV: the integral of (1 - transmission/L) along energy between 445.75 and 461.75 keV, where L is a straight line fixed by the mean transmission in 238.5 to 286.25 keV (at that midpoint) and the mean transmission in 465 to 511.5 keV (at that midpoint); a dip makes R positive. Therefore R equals 1.4 keV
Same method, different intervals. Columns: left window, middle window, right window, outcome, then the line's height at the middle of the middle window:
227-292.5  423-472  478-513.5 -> 5.1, 287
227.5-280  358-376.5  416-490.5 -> 2.5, 265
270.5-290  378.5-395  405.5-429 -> 6.3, 242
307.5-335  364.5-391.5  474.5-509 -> 8.5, 269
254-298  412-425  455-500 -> 1.6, 277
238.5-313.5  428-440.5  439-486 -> 0.8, 268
